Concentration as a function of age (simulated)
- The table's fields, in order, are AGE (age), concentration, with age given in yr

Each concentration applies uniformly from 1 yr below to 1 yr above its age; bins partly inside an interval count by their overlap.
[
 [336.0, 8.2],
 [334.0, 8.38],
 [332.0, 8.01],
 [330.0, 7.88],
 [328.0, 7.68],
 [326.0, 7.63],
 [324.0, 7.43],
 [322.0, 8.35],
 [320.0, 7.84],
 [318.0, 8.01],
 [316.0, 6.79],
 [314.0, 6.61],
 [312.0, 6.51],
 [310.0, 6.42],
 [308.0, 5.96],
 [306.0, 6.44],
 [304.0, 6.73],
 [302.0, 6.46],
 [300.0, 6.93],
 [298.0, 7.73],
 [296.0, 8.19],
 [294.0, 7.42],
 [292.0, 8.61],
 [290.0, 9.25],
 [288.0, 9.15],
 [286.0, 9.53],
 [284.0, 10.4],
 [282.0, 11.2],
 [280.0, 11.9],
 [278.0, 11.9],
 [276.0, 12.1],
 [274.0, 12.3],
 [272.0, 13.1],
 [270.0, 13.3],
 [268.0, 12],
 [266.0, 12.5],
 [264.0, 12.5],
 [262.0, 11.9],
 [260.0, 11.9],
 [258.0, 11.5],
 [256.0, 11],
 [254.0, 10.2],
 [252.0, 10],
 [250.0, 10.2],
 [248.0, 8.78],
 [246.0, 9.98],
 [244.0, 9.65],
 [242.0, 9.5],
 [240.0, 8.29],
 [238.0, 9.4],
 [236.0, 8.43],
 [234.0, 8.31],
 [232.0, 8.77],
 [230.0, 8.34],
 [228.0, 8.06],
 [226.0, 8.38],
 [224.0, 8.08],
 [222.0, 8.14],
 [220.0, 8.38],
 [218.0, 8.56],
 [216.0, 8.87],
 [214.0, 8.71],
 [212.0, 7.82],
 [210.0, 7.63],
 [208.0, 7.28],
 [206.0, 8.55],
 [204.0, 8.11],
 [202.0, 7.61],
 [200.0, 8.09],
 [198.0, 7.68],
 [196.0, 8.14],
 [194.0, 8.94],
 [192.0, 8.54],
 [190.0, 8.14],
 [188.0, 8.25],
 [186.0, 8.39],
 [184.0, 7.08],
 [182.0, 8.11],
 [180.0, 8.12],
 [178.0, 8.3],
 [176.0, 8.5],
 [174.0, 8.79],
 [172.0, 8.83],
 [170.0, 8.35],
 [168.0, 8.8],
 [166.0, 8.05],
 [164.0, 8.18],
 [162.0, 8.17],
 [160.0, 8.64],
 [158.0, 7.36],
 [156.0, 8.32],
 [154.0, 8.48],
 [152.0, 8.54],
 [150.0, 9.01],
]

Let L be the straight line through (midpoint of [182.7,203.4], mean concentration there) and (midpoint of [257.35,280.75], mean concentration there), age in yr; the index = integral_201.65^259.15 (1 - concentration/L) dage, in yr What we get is 7.2 yr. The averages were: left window 8.09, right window 12.3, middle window 8.87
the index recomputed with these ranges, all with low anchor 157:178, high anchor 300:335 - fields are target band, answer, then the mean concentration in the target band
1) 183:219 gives -0.1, 8.13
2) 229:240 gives -1.1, 8.62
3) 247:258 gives -3.5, 10.2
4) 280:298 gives -4.4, 9.29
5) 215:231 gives -0.8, 8.35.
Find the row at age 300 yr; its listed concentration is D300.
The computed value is 6.93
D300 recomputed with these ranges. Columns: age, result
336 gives 8.2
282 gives 11.2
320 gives 7.84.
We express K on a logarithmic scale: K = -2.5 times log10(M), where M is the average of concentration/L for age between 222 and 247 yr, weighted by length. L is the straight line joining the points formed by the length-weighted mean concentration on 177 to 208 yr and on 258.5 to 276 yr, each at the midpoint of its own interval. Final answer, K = 0.20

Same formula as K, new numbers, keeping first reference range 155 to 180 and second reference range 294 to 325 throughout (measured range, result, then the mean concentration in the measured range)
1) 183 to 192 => 0.019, 8.03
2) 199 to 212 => 0.019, 7.87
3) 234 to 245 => -0.165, 8.99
